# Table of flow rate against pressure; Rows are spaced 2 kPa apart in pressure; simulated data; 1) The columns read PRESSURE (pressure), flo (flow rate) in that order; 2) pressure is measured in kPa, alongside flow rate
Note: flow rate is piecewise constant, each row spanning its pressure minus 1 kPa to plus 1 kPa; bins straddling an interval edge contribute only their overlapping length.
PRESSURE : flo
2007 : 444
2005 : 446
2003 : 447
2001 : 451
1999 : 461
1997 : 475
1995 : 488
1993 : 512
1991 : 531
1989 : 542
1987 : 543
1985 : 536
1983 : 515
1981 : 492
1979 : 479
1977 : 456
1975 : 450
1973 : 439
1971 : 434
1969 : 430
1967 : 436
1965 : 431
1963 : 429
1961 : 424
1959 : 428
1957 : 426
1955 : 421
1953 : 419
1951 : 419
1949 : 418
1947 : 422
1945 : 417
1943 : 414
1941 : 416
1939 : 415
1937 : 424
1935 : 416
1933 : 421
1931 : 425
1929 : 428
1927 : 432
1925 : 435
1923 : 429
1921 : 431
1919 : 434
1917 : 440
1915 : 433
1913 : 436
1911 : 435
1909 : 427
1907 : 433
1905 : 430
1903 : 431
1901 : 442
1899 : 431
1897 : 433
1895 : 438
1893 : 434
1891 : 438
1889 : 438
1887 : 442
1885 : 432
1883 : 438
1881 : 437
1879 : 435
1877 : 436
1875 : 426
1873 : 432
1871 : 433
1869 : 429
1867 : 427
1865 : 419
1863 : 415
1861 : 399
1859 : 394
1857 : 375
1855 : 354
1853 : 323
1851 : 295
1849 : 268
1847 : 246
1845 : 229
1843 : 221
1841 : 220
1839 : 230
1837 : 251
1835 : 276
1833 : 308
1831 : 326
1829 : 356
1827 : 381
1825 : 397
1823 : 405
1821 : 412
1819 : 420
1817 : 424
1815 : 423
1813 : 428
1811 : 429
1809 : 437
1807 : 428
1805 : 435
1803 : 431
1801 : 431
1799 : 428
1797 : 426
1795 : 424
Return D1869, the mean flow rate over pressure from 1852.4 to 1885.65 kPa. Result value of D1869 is 413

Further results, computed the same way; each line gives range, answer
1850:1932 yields 421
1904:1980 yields 430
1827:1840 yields 298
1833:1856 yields 267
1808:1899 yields 379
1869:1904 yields 435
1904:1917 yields 433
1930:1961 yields 420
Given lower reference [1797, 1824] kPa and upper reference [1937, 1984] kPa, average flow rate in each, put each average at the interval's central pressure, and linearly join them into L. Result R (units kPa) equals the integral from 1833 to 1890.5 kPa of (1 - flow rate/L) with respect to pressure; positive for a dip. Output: 9.1 kPa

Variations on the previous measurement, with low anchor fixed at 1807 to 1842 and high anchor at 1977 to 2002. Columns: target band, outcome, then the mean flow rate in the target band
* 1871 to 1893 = -1.34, 435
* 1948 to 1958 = 1.05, 421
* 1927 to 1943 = 1.18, 421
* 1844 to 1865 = 2.93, 334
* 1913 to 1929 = 0.35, 433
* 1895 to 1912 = -0.19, 433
